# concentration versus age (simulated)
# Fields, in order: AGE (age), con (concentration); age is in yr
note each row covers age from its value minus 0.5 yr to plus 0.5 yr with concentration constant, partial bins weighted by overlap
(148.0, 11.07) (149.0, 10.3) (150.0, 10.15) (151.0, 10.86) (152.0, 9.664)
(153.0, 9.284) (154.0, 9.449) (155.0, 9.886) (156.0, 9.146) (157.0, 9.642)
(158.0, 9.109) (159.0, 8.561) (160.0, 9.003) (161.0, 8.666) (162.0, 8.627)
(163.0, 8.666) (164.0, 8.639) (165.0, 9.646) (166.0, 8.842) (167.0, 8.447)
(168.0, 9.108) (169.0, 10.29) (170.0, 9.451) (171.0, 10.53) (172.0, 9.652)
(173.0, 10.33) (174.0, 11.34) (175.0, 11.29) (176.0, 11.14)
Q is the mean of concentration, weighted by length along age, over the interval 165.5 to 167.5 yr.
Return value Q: 8.64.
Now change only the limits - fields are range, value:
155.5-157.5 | 9.39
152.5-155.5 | 9.54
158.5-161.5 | 8.74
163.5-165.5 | 9.14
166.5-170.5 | 9.32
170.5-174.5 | 10.5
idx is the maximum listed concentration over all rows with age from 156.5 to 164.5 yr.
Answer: 9.642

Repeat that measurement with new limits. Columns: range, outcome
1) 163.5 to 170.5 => 10.29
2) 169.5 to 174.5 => 11.34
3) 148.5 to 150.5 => 10.3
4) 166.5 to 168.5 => 9.108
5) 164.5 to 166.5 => 9.646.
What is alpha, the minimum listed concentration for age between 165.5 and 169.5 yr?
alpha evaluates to 8.447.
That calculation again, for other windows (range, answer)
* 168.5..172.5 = 9.451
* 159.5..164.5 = 8.627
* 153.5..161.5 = 8.561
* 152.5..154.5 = 9.284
